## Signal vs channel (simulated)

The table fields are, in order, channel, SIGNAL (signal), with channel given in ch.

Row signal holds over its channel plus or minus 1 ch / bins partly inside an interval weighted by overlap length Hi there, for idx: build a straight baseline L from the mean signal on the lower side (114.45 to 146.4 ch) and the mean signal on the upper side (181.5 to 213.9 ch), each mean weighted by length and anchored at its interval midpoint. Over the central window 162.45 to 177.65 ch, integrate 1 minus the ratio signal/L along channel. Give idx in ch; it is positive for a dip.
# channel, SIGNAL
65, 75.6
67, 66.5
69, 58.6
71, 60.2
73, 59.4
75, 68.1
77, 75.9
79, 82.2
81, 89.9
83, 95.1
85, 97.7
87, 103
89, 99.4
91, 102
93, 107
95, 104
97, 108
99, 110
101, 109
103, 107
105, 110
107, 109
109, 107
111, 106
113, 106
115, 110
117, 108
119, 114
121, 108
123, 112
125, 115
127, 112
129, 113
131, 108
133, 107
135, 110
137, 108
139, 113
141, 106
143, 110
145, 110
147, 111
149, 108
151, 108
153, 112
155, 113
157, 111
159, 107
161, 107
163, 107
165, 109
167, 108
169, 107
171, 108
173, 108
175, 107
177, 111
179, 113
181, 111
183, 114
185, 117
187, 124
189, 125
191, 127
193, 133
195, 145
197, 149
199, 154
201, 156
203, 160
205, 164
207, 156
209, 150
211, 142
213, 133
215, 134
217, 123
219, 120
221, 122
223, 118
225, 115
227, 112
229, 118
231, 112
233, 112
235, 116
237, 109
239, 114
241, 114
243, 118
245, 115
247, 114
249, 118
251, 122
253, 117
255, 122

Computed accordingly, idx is 2.3 ch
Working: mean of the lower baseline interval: 110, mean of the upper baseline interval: 140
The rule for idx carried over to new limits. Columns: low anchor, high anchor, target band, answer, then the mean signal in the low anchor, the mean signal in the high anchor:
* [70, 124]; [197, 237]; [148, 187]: 2.7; 98.8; 132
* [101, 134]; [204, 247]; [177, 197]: -0.8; 109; 124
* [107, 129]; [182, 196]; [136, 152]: 0.9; 110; 126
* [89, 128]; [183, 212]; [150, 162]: 1.6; 108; 142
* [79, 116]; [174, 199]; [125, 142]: 0.3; 104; 124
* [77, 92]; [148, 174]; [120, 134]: -1.2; 94.3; 109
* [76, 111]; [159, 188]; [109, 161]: -1.8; 101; 111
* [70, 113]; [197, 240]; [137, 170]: 1.1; 95.9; 131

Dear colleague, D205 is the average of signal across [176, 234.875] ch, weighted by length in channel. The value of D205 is 130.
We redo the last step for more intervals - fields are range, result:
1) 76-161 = 106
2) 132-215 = 122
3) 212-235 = 120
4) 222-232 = 115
